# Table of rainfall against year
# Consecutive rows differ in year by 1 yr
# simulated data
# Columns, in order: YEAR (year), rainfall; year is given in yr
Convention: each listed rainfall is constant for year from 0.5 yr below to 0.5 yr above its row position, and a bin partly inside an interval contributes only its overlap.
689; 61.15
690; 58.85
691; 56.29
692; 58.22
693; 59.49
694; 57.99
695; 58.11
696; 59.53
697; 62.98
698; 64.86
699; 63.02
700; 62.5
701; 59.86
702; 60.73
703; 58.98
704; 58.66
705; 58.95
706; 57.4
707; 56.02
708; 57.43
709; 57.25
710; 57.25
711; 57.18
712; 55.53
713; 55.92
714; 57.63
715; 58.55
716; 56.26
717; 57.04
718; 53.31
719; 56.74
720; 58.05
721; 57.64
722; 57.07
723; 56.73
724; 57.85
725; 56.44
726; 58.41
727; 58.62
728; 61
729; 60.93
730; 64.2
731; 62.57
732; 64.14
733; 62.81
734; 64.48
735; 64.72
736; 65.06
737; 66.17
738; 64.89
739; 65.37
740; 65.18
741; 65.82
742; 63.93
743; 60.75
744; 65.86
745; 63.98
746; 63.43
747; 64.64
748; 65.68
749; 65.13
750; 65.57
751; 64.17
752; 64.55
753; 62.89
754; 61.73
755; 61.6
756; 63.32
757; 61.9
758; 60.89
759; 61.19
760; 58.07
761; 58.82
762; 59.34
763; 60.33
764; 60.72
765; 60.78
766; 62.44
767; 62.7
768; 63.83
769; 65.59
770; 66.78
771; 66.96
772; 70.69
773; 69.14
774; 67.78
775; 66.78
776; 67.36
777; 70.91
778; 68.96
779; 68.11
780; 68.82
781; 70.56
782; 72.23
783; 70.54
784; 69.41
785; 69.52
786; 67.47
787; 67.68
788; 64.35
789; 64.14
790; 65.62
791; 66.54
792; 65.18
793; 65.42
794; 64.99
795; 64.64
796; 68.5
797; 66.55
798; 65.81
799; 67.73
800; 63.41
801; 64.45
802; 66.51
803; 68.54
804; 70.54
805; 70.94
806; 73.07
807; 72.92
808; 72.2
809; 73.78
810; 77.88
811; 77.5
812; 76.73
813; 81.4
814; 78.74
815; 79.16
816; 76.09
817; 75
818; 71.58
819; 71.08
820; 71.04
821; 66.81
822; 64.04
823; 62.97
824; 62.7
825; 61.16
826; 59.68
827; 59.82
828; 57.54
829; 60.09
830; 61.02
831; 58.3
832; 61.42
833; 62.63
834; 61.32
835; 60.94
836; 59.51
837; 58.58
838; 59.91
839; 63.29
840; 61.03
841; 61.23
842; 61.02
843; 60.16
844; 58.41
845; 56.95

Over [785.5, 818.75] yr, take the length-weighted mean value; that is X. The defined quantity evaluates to 70.2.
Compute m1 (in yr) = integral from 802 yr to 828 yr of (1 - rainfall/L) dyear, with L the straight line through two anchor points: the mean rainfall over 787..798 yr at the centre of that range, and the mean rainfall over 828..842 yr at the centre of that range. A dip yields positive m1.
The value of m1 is -3.15 yr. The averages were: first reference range 65.7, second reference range 60.6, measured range 70.7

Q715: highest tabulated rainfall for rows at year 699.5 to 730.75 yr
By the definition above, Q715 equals 64.2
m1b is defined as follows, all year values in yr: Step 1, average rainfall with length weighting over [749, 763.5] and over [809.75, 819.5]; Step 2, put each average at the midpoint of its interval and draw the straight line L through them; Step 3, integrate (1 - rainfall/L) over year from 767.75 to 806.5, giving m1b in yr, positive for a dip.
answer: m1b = 1.0 yr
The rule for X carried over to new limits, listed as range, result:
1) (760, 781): 65.3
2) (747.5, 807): 65.8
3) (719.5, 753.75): 62.6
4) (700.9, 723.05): 57.4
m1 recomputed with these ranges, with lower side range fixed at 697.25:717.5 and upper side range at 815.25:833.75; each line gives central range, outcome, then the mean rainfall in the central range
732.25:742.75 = -0.8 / 64.7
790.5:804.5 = -0.7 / 66.3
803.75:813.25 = -1.6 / 74.6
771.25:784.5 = -1.5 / 69.3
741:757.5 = -0.8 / 63.8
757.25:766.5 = 0.2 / 60.3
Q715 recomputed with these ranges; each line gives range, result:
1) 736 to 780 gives 70.91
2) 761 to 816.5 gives 81.4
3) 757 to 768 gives 63.83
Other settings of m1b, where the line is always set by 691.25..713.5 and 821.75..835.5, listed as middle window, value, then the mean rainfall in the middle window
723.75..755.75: -1.99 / 63.2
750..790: -3.47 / 65.2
